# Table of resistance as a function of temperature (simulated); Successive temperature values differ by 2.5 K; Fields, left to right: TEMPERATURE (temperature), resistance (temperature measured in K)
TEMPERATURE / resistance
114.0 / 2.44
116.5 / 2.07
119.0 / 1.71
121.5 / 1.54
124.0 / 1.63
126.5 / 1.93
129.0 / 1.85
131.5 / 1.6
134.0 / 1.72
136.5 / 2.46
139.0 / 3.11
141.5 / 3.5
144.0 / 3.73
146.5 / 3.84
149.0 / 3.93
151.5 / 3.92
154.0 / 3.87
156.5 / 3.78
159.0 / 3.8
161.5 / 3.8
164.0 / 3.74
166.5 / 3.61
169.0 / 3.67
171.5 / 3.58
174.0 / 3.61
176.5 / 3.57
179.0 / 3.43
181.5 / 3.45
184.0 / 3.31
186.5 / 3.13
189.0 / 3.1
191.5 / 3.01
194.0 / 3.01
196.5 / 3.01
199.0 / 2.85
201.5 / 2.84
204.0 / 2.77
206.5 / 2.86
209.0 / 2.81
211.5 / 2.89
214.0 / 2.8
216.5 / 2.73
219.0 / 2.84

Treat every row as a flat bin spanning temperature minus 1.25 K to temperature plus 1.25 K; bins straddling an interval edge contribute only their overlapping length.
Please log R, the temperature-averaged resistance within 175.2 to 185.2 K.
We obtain 3.44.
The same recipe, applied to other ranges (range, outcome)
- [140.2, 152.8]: 3.78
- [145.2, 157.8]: 3.87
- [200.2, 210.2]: 2.82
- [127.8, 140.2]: 2.15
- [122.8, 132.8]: 1.75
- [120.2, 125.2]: 1.59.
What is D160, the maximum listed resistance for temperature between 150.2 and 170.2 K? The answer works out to 3.92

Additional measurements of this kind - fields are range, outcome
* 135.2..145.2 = 3.73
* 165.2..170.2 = 3.67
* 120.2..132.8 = 1.93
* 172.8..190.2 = 3.61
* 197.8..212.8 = 2.89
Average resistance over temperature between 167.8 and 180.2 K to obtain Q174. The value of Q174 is 3.57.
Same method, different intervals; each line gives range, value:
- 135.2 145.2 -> 3.19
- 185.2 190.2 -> 3.12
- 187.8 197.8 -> 3.03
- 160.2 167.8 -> 3.72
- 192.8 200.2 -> 2.96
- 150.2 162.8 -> 3.83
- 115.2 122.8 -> 1.78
